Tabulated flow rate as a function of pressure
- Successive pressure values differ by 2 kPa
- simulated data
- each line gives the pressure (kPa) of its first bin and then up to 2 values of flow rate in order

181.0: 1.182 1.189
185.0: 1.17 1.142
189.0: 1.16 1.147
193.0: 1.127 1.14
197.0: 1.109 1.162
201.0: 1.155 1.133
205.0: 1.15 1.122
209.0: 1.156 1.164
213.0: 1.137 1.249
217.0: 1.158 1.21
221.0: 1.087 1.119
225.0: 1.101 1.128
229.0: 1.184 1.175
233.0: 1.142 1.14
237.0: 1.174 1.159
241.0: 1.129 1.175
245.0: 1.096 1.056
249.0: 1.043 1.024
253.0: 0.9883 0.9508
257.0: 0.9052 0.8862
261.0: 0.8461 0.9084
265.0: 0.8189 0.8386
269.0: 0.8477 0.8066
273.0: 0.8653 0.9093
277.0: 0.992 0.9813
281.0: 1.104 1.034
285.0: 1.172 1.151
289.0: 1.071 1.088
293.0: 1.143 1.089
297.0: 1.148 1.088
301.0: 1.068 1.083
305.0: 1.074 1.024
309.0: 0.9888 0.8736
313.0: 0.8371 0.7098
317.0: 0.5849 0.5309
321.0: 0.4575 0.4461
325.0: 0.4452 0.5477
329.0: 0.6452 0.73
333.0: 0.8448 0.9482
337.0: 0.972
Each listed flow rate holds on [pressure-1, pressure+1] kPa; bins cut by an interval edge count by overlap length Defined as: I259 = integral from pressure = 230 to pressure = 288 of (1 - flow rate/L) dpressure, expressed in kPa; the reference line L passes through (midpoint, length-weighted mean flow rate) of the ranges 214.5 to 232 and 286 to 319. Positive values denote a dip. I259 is 3.7 kPa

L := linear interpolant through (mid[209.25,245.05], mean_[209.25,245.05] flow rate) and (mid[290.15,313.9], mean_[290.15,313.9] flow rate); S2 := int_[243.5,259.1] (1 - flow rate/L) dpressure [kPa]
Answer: 1.6 kPa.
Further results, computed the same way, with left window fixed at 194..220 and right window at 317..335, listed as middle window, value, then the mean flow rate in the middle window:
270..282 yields -1.6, 0.943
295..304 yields -4.6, 1.1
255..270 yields 0.5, 0.87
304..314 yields -4.1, 0.959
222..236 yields -1.2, 1.14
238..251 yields -1.6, 1.1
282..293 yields -4.6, 1.11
